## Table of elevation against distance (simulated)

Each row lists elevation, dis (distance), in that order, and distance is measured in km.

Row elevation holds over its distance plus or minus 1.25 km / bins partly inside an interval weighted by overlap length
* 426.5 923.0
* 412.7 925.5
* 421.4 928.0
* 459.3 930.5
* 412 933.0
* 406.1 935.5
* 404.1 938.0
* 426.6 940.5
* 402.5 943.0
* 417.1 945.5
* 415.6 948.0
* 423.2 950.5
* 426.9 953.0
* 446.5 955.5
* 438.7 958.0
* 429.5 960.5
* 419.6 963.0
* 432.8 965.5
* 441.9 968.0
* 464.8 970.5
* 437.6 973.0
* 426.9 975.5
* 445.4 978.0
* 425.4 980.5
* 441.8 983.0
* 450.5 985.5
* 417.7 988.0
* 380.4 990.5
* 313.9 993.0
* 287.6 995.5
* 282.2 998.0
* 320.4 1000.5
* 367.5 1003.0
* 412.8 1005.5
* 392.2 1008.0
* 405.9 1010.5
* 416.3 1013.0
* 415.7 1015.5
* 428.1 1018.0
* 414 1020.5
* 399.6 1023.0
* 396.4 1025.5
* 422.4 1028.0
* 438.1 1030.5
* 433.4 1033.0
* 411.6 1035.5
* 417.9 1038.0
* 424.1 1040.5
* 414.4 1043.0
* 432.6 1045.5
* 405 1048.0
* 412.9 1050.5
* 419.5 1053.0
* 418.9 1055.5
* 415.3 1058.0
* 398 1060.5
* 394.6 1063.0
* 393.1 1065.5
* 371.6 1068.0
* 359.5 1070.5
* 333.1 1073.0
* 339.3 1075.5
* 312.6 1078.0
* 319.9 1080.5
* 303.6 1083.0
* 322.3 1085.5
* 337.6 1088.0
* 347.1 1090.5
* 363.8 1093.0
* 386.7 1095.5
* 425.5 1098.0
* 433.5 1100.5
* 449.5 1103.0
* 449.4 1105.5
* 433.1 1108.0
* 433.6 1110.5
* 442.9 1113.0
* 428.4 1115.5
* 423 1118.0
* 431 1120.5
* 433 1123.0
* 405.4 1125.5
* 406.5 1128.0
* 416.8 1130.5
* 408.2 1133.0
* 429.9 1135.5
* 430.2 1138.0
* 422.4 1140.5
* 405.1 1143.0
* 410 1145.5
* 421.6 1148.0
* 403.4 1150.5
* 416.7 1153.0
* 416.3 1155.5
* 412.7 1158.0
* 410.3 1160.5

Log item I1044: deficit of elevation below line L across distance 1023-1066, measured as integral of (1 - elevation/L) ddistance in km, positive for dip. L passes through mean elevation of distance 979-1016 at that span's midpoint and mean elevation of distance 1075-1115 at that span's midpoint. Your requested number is -3.6 km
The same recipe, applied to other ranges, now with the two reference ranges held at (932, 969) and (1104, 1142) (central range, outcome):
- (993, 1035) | 3.6 km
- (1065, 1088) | 4.7 km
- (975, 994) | 0.4 km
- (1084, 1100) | 2.2 km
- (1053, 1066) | 0.6 km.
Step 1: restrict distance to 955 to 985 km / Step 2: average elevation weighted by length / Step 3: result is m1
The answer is 438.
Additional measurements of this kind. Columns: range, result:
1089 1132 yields 418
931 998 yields 415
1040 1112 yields 388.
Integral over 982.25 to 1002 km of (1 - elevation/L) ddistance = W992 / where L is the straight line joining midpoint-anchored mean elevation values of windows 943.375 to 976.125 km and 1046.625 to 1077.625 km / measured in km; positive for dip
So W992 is 2.74 km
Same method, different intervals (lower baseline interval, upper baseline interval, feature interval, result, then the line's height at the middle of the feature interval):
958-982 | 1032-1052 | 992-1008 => 3.47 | 429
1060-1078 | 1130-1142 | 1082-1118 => -0.62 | 391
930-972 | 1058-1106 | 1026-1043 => -1.37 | 391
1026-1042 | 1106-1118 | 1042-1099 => 7.12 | 428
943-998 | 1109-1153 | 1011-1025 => 0.11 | 417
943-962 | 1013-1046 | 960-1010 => 2.84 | 423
